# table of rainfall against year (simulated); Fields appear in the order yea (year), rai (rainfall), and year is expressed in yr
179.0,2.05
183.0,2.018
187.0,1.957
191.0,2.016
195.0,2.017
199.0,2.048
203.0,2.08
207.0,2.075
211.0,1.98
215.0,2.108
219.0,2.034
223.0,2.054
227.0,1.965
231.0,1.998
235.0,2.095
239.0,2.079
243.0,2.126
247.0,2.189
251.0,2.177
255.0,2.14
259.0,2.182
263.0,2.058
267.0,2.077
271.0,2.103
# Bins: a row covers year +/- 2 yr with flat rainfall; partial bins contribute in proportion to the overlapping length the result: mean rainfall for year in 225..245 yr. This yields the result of 2.05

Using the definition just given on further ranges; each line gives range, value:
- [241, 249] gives 2.16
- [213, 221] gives 2.07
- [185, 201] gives 2.01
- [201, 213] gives 2.04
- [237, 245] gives 2.1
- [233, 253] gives 2.13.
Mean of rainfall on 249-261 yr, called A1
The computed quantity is 2.17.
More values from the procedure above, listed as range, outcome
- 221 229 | 2.01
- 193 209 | 2.05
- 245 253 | 2.18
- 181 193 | 2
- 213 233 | 2.03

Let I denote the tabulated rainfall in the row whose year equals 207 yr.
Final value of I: 2.075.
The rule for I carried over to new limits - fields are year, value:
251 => 2.177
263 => 2.058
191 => 2.016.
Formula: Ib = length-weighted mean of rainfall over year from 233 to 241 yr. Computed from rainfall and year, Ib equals 2.09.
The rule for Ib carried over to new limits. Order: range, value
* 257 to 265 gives 2.12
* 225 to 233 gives 1.98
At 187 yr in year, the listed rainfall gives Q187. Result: 1.957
